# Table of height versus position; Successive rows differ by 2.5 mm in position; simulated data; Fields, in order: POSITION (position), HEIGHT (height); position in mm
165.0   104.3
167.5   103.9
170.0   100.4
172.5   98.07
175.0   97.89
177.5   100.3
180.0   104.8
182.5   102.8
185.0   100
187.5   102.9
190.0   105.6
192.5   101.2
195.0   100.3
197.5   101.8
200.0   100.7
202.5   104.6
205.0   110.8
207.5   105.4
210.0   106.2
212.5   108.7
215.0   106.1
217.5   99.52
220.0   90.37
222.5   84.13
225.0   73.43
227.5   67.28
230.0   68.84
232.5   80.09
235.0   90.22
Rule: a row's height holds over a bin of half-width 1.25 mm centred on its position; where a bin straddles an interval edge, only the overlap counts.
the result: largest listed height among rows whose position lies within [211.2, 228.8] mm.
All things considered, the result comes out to 108.7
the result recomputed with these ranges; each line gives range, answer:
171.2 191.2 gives 105.6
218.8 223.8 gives 90.37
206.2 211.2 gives 106.2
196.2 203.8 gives 104.6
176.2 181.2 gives 104.8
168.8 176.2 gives 100.4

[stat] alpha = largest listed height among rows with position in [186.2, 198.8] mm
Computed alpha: 105.6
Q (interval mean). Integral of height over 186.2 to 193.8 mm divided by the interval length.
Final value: 103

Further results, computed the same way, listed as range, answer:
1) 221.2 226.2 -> 78.9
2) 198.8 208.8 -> 105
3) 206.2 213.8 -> 107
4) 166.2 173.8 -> 101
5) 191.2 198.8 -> 101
